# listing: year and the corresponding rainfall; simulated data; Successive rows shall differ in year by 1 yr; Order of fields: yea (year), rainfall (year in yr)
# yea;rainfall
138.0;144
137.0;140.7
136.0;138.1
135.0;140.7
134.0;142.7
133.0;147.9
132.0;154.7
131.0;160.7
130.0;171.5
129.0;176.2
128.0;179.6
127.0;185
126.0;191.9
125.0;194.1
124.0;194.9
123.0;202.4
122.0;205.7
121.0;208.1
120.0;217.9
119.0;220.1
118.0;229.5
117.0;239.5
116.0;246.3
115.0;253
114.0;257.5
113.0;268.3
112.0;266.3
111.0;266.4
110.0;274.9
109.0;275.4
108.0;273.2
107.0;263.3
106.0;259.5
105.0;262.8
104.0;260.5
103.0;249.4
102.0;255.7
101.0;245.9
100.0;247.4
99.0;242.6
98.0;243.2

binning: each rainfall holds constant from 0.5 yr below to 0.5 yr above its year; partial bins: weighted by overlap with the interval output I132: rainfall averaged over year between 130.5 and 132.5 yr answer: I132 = 158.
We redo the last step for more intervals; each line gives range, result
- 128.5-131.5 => 169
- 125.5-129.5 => 183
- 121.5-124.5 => 201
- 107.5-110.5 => 274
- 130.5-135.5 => 149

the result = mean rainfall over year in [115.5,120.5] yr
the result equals 231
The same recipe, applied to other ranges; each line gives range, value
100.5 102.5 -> 251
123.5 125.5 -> 194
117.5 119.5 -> 225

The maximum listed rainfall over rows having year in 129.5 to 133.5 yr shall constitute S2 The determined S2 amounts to 171.5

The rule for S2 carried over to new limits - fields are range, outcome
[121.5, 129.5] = 205.7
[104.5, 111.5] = 275.4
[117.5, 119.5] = 229.5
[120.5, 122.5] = 208.1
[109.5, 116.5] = 274.9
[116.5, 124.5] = 239.5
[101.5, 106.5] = 262.8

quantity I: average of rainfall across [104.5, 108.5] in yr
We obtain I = 265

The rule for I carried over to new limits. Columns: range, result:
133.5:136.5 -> 140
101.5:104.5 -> 255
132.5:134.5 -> 145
